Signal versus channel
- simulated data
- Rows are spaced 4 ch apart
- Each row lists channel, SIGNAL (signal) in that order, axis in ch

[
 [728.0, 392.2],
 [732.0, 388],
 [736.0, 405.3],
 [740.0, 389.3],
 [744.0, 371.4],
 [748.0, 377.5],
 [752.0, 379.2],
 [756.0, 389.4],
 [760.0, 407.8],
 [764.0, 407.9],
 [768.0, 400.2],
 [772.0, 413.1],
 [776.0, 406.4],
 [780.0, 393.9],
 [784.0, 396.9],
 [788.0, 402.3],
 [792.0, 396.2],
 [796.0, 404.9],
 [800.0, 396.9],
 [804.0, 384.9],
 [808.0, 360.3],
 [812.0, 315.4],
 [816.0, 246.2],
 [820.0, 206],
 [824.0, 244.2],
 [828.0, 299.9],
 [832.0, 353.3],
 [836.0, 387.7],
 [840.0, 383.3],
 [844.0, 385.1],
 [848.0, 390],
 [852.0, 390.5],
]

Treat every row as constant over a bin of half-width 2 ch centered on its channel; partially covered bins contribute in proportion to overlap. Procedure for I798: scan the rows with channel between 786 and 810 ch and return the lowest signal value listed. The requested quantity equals 360.3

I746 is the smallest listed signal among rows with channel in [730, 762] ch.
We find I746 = 371.4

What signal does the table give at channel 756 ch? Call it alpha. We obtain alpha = 389.4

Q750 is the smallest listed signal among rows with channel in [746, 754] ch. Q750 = 377.5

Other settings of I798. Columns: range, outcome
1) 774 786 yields 393.9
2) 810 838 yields 206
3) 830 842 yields 353.3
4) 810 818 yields 246.2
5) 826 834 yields 299.9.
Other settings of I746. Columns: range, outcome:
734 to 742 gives 389.3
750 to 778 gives 379.2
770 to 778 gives 406.4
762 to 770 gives 400.2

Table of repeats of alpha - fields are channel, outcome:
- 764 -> 407.9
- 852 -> 390.5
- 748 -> 377.5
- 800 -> 396.9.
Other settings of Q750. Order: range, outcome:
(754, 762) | 389.4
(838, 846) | 383.3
